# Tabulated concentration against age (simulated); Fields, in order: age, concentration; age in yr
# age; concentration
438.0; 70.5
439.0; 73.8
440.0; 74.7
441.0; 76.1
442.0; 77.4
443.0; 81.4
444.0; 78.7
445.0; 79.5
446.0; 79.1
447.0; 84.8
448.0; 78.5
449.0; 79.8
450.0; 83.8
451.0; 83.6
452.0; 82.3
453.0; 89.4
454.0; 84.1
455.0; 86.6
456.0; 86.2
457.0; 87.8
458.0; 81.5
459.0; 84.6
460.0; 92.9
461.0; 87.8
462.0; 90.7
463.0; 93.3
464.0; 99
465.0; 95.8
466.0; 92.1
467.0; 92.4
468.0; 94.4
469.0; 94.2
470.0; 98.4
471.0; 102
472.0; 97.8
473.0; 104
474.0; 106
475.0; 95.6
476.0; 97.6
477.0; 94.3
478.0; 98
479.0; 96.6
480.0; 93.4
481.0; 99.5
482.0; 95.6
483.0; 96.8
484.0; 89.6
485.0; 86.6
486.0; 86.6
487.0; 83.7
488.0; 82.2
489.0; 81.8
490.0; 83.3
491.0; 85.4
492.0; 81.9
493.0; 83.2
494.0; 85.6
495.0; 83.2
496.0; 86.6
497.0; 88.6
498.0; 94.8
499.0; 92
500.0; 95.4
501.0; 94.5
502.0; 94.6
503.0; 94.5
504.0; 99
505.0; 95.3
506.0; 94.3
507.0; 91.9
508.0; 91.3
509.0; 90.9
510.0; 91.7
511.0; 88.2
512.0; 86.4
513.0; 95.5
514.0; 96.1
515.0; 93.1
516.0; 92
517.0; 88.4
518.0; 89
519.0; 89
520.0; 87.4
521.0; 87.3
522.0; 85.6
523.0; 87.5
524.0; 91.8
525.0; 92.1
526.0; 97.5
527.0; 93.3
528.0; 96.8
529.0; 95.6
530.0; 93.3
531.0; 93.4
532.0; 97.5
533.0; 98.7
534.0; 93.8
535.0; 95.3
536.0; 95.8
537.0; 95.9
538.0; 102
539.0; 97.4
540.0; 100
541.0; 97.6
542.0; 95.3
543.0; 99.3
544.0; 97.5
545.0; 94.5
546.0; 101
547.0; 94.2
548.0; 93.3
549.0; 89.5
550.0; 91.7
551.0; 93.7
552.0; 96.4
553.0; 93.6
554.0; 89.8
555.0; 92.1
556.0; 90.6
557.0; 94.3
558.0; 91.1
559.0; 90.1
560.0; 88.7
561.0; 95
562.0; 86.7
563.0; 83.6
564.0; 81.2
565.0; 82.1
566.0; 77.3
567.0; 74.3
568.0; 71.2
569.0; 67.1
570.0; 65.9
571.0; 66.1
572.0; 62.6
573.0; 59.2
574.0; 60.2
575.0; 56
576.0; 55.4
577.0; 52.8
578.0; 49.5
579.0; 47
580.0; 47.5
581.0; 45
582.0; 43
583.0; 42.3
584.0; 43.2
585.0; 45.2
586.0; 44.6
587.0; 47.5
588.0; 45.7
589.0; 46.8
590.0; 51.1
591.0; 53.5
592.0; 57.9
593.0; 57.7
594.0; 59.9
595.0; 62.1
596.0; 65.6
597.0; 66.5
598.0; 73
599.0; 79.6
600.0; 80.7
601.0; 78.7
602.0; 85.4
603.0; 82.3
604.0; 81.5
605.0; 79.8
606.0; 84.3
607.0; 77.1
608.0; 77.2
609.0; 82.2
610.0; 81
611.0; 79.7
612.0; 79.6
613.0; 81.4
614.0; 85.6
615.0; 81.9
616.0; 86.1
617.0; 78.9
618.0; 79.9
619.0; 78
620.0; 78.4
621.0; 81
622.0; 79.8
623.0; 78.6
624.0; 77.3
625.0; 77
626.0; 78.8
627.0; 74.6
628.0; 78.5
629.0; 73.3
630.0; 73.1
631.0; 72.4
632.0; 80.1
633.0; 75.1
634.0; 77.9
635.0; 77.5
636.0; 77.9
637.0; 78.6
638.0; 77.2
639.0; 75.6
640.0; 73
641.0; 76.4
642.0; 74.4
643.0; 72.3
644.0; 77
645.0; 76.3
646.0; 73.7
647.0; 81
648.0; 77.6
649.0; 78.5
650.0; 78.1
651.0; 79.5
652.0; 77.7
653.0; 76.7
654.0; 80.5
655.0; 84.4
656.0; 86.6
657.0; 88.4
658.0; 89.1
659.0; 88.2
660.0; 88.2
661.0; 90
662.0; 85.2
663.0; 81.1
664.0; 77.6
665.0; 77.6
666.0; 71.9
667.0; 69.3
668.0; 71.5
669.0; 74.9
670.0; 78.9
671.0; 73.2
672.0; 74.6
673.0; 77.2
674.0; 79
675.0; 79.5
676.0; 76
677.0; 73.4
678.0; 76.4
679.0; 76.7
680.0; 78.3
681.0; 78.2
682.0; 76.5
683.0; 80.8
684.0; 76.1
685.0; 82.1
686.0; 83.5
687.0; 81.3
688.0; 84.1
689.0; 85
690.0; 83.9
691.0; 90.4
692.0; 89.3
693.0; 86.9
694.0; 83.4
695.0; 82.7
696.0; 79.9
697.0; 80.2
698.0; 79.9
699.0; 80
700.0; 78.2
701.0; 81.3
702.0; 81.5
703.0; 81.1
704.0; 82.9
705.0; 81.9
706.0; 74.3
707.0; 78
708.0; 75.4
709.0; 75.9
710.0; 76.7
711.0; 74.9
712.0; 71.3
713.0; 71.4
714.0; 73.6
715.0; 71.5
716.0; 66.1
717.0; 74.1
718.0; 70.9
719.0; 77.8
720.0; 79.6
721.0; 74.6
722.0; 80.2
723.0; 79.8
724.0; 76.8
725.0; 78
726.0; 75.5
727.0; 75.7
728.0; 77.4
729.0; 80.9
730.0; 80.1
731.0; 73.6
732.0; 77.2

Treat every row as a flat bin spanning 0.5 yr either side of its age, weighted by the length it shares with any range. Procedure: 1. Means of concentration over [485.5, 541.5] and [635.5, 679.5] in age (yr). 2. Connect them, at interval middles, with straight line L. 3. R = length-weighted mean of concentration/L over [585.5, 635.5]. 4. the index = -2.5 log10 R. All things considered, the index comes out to 0.13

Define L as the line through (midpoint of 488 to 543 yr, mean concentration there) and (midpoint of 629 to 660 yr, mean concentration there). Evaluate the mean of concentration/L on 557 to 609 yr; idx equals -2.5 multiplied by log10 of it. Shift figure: 0.267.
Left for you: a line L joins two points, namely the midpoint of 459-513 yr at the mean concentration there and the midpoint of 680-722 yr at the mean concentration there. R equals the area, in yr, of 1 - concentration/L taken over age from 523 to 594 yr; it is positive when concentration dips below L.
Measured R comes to 8.1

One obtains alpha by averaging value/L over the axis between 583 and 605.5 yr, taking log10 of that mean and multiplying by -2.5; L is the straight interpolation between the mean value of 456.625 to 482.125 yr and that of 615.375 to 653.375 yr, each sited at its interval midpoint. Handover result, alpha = 0.28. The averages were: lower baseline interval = 94.8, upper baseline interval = 77.3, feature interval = 62.6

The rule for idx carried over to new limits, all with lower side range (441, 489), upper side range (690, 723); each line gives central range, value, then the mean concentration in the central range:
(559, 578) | 0.19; 71.3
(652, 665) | -0.05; 84.1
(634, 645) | 0.08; 76.1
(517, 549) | -0.09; 94.3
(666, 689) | 0.03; 77.4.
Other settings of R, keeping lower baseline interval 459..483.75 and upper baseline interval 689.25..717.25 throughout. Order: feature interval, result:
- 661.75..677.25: 1.0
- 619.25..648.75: 2.5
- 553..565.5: 0.1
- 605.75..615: 0.5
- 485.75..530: 1.4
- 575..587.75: 5.9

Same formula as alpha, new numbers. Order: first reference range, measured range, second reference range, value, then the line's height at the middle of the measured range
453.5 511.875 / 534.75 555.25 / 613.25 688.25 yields -0.10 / 86.8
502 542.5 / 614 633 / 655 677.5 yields 0.07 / 83.8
